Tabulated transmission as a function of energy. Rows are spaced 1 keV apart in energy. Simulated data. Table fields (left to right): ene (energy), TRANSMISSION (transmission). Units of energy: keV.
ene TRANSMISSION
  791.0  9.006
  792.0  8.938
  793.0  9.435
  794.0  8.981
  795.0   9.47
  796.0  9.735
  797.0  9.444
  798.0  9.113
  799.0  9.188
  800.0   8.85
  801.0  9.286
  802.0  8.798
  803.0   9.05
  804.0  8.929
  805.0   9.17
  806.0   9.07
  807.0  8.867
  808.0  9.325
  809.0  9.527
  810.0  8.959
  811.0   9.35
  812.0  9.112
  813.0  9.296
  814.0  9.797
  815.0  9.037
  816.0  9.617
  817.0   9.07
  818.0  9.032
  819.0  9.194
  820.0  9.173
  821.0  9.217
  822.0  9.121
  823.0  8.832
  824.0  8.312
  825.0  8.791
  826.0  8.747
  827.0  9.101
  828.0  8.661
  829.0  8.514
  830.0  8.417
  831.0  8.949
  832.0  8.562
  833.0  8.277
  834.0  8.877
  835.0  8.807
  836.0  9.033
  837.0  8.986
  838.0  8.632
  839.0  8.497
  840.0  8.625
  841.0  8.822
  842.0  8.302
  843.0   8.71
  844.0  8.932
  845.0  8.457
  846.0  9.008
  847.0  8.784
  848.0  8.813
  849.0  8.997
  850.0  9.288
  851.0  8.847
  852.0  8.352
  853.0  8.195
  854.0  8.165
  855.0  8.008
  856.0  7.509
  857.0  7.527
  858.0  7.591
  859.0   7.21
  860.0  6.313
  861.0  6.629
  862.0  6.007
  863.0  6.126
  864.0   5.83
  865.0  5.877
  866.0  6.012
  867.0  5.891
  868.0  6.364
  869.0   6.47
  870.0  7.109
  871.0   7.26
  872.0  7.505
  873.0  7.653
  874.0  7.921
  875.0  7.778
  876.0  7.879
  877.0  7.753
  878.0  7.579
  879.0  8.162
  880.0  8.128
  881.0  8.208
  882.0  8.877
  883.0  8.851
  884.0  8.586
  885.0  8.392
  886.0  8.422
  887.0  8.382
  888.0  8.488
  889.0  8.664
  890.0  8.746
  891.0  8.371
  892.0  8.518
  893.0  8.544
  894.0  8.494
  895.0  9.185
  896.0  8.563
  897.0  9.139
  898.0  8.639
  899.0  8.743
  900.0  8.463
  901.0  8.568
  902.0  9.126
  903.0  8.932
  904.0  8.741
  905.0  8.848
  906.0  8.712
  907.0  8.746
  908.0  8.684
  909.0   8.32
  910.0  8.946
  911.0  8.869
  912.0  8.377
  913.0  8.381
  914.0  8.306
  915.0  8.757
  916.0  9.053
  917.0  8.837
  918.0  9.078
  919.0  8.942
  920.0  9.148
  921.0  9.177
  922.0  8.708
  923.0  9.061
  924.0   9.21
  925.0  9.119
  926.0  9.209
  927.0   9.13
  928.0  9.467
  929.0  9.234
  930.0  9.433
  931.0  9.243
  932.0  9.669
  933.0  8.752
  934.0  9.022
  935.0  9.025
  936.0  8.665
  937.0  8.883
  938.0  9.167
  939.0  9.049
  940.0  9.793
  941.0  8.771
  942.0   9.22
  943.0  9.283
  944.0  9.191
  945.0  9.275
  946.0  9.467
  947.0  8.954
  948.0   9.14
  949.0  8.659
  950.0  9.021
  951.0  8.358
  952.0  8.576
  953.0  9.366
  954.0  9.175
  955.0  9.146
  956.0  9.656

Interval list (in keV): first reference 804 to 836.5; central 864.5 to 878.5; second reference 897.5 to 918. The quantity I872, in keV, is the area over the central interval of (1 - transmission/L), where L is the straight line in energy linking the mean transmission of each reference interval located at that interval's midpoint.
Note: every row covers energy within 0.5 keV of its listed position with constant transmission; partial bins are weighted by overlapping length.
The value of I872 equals 2.8 keV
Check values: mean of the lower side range 8.99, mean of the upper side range 8.71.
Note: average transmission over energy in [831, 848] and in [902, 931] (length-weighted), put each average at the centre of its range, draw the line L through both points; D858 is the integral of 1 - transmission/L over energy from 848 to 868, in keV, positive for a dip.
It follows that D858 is 3.3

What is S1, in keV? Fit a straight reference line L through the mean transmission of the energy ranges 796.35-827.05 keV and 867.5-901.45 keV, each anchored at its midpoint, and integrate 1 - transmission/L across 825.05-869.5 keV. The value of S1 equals 3.5 keV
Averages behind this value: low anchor 9.11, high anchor 8.19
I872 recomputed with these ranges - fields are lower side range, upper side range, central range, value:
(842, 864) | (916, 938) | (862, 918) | 2.6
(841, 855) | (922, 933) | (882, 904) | 0.8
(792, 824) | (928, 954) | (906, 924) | 0.6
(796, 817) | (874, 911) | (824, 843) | 0.6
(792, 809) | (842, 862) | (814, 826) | -0.4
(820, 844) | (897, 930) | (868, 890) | 2.1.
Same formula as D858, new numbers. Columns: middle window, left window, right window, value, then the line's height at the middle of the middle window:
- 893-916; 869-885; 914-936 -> -0.4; 8.58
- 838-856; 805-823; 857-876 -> -2.1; 7.7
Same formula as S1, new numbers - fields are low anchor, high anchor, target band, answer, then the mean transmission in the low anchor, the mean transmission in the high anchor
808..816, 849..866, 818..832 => -0.1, 9.32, 7.35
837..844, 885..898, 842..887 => 4.7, 8.65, 8.62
